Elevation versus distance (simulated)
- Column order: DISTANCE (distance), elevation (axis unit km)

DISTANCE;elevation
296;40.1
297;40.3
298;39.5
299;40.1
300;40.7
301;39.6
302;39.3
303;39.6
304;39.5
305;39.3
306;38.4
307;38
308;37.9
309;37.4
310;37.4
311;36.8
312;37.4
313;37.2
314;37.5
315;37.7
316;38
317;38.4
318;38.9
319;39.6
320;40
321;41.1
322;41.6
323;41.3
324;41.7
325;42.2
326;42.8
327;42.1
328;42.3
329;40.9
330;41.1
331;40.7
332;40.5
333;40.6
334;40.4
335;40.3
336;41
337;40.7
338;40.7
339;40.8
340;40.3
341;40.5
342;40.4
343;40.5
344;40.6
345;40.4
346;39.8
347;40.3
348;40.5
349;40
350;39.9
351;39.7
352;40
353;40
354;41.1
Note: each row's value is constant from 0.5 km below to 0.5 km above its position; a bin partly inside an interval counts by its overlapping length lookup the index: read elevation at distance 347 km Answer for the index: 40.3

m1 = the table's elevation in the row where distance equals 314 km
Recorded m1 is 37.5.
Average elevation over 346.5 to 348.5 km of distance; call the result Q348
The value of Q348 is 40.4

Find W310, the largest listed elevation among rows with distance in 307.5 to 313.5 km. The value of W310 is 37.9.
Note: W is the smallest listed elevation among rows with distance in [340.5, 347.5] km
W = 39.8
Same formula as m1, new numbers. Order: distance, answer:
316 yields 38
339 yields 40.8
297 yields 40.3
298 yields 39.5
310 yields 37.4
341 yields 40.5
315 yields 37.7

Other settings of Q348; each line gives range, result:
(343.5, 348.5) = 40.3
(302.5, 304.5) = 39.5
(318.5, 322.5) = 40.6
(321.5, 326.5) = 41.9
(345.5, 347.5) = 40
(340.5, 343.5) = 40.5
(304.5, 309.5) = 38.2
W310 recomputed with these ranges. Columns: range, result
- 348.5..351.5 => 40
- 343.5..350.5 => 40.6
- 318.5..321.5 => 41.1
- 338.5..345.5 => 40.8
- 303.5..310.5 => 39.5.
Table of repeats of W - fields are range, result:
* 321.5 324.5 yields 41.3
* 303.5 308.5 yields 37.9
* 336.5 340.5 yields 40.3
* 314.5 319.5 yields 37.7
